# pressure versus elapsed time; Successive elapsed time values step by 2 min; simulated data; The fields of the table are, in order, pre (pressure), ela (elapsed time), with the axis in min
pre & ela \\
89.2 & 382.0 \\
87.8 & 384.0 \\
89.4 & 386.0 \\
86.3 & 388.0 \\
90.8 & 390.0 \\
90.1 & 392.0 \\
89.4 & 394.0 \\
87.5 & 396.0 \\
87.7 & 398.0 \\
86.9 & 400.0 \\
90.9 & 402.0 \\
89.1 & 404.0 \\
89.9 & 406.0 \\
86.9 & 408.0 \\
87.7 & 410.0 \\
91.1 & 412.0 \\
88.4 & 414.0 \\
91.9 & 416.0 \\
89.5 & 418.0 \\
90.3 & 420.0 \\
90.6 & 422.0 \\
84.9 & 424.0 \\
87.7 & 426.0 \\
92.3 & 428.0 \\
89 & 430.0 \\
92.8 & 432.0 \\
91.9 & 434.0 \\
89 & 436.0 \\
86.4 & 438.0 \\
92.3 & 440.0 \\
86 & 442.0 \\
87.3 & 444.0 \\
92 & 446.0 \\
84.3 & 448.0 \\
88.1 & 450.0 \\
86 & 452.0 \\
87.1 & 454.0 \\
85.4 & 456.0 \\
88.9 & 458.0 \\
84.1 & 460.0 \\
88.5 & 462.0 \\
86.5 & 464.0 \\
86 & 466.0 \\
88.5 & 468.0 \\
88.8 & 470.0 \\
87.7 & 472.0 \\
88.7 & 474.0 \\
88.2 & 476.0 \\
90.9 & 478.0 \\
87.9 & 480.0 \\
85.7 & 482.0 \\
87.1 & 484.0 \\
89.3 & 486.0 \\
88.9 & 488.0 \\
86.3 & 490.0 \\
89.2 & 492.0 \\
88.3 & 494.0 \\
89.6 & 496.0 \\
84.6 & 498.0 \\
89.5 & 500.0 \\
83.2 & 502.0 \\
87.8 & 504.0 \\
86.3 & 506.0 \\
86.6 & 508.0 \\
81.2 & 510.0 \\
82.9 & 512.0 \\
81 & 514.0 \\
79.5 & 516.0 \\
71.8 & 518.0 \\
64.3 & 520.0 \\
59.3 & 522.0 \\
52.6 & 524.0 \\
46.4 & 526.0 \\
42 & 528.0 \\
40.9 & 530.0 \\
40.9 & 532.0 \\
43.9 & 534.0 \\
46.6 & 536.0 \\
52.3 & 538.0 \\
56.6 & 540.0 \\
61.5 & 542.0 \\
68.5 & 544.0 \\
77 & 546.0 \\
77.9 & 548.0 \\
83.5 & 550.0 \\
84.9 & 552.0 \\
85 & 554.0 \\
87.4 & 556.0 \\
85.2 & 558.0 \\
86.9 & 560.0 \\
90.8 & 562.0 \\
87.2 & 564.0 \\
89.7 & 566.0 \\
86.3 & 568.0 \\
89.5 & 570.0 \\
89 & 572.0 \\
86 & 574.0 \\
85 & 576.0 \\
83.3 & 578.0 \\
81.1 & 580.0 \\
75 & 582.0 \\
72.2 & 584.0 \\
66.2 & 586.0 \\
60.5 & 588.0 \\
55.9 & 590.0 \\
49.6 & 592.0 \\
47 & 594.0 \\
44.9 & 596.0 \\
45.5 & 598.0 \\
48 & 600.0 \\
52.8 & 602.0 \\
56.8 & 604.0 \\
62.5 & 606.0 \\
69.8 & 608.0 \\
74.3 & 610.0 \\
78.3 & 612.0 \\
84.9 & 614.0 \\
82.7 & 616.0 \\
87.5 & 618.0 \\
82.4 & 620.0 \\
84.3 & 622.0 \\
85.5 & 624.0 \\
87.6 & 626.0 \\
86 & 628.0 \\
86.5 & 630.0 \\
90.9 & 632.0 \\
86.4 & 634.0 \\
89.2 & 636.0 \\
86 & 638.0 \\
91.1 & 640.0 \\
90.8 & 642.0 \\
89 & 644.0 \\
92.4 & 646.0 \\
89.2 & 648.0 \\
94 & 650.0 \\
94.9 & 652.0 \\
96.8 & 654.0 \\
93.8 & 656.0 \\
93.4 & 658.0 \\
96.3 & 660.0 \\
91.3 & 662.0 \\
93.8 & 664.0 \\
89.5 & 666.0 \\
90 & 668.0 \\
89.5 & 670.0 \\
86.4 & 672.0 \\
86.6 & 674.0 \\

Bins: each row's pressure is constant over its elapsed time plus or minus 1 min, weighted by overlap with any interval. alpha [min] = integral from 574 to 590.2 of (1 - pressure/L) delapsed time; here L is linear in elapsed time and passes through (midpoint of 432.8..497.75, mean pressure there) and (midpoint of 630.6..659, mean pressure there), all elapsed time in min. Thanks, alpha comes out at 2.9 min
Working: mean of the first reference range 87.9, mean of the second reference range 91.2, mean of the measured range 74.1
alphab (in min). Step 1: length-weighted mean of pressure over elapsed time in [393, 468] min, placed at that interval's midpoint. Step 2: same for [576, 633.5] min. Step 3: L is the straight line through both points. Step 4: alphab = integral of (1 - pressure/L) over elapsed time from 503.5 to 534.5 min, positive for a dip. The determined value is 5.6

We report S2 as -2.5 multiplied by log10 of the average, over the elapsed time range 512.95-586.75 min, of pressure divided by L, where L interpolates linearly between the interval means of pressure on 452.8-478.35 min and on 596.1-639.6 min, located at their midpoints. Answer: 0.13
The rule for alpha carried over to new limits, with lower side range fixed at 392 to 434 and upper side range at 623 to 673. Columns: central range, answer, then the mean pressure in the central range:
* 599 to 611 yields 3.9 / 60.7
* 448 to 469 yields 0.6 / 86.8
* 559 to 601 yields 8.3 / 72.4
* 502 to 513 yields 0.6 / 84.8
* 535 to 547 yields 3.9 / 60.4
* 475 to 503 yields 0.6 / 87.8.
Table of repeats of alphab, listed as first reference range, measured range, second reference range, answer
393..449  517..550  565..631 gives 9.07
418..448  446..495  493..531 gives -3.53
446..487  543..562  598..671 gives 0.74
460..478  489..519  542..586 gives 0.48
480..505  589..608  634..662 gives 7.99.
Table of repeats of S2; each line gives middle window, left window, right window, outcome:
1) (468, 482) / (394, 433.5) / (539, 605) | -0.07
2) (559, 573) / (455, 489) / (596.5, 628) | -0.15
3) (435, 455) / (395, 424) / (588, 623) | -0.04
